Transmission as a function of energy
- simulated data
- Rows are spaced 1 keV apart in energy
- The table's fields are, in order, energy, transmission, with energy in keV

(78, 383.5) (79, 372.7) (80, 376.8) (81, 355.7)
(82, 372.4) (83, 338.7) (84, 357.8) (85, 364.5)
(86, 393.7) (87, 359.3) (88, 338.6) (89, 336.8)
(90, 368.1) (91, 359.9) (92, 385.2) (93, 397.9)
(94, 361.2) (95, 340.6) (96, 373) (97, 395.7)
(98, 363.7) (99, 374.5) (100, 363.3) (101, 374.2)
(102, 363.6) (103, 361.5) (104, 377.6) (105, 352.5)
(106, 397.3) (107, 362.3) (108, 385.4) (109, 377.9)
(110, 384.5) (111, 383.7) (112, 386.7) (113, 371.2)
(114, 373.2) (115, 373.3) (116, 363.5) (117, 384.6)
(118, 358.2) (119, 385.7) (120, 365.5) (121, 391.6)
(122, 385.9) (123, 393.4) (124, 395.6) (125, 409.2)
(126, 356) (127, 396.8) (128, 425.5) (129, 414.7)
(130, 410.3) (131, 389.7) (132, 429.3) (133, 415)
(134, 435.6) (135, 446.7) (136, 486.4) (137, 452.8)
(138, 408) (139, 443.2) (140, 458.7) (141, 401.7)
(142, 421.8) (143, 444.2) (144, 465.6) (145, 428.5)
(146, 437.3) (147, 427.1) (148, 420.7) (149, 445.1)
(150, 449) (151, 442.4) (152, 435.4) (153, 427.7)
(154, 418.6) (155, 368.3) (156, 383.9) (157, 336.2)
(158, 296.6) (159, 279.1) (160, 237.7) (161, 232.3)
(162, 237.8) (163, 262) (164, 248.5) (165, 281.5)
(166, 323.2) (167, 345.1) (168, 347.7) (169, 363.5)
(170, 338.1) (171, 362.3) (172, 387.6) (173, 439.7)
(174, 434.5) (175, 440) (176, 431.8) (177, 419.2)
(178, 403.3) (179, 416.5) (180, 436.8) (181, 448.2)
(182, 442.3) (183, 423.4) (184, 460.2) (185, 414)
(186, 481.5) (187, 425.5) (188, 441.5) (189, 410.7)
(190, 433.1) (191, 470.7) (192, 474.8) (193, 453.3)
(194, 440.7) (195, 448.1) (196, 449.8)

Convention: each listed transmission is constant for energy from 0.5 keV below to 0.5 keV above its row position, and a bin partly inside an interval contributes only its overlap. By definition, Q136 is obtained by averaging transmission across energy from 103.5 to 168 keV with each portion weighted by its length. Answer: 384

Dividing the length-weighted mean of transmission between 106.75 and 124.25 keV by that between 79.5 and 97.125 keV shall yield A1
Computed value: 1.0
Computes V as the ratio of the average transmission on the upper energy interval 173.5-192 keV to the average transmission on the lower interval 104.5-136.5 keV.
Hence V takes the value 1.11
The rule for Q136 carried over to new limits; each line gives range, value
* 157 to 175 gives 323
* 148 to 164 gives 349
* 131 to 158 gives 425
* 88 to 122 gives 372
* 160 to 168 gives 278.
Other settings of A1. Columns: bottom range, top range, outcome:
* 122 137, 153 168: 0.75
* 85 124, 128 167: 1.04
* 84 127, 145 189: 1.03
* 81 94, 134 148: 1.21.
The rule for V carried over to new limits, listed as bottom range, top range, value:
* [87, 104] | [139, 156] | 1.17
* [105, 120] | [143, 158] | 1.11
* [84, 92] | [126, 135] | 1.14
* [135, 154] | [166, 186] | 0.93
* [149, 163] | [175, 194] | 1.25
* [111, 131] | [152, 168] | 0.82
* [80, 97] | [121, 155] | 1.16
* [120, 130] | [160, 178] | 0.87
